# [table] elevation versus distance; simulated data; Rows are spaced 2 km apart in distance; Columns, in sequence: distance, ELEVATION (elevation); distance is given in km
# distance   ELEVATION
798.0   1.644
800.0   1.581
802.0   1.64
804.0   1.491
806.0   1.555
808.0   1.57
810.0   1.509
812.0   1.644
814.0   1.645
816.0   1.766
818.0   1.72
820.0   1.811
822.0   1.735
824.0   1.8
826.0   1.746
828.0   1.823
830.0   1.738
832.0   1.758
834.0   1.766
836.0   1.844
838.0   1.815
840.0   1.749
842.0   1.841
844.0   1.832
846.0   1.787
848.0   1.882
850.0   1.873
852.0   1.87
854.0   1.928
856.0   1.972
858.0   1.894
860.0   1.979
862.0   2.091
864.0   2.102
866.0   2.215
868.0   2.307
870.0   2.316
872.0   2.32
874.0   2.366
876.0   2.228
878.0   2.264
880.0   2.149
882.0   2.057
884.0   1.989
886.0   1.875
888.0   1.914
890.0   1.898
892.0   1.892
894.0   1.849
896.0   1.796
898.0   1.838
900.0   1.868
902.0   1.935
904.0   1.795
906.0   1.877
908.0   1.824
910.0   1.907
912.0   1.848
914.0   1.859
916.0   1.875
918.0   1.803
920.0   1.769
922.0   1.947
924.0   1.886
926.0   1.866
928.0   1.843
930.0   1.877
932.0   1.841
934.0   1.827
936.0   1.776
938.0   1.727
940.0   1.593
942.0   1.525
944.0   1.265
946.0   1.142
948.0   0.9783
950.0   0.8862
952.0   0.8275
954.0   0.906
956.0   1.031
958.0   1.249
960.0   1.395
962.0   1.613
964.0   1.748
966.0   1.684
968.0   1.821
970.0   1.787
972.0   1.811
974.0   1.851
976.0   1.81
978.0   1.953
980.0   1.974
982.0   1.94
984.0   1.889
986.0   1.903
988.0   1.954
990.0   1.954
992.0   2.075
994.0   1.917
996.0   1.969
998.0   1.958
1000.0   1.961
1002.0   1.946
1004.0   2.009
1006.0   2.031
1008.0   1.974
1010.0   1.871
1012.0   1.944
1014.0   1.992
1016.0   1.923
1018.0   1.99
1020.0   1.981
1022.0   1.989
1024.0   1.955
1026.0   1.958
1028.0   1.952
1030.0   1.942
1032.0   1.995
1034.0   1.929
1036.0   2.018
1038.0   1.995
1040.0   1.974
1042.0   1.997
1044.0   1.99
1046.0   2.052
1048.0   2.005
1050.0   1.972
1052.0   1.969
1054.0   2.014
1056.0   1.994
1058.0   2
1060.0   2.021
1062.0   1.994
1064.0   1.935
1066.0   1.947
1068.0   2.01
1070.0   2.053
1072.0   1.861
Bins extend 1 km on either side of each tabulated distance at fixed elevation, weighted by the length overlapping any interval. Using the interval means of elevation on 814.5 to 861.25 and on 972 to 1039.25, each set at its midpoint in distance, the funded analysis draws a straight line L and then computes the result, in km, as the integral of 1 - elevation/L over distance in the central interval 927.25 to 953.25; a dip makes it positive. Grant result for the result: 6.0 km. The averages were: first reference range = 1.82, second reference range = 1.95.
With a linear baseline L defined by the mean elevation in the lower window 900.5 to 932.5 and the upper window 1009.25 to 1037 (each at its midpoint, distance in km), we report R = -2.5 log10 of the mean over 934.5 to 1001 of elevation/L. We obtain 0.17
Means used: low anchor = 1.86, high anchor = 1.96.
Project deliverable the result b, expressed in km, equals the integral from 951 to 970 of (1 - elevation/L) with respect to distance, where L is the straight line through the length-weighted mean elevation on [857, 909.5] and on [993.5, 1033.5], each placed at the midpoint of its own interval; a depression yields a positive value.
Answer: 5.7 km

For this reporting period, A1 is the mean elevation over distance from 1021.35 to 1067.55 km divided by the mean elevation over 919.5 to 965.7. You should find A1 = 1.3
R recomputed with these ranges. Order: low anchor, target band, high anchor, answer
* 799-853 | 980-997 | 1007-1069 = -0.018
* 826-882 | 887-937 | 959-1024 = 0.052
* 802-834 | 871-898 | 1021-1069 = -0.151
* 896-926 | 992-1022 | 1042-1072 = -0.011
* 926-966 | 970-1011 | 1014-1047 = -0.126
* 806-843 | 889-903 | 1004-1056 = -0.029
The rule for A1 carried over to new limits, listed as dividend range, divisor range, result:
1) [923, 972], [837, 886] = 0.74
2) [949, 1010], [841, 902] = 0.86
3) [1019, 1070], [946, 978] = 1.38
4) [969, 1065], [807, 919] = 1.03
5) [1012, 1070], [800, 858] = 1.13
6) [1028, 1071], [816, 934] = 1.04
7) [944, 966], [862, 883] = 0.54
